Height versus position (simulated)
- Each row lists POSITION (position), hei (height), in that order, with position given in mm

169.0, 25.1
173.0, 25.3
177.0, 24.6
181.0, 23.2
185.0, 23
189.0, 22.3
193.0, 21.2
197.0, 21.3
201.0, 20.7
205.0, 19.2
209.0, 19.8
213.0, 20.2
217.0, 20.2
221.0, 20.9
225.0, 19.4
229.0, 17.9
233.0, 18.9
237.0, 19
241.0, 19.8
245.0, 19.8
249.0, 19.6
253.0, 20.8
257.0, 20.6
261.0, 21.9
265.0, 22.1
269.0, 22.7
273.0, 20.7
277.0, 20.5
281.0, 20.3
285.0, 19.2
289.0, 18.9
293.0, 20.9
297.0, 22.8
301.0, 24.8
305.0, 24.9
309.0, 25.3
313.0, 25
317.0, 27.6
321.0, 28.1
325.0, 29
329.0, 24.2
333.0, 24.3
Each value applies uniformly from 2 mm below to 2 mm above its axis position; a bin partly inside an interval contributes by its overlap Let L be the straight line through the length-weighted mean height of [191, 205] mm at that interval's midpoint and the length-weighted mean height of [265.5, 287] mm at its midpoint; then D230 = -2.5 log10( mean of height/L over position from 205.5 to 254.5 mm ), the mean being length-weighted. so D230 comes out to 0.06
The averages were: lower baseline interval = 20.8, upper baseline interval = 20.8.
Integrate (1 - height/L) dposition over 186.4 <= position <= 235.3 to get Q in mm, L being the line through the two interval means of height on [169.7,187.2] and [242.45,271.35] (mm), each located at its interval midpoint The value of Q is 5.7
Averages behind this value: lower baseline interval 24.1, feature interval 20.2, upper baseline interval 21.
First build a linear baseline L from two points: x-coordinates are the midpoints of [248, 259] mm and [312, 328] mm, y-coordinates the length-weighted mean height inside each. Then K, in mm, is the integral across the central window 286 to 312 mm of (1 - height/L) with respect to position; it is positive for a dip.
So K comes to 2.4 mm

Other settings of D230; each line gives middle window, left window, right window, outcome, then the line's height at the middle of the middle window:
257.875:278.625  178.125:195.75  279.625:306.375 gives 0.01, 21.8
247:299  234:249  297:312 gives 0.06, 22.1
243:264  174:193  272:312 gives 0.09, 22.4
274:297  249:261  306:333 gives 0.16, 23.4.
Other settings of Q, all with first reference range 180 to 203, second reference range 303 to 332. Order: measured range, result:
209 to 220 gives 1.21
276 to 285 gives 1.74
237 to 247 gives 1.69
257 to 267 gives 1.07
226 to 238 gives 2.40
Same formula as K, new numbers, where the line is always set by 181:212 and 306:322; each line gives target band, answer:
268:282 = 2.1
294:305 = 0.8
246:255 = 1.3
